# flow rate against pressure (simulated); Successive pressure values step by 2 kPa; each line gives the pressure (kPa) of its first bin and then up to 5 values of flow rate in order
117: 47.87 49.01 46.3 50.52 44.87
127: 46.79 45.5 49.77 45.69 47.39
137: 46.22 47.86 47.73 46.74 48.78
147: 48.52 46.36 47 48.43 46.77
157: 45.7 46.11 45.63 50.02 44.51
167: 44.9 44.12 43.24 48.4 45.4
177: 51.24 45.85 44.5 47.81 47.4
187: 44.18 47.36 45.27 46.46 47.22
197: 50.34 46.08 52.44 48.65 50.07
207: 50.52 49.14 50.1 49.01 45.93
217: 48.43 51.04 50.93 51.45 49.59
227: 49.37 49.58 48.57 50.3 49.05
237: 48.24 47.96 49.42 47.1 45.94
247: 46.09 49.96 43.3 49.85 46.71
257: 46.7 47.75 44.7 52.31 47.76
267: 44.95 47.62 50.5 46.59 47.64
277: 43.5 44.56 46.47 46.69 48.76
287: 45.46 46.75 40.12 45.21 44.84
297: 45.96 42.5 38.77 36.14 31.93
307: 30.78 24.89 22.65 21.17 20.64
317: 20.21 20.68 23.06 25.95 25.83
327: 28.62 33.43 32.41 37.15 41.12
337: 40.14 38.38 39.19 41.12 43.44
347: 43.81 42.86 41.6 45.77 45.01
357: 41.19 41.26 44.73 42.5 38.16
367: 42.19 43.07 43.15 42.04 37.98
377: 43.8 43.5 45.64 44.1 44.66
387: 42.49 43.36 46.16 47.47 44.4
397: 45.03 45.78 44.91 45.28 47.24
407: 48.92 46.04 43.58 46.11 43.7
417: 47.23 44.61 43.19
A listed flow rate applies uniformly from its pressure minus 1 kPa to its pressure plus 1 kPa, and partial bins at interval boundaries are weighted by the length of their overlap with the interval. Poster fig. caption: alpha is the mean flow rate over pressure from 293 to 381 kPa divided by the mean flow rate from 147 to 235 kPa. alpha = 0.8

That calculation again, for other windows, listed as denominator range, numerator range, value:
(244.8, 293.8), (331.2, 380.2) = 0.89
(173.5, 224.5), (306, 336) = 0.56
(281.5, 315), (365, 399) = 1.15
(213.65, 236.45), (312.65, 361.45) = 0.71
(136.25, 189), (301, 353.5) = 0.70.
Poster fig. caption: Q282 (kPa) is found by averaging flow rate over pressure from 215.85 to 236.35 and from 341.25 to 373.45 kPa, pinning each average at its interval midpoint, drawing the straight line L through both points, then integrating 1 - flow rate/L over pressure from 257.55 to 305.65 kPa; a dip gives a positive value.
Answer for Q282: 1.8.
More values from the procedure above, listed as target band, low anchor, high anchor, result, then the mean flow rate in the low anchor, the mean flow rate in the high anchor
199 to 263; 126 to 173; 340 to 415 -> -4.2 kPa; 46.7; 43.7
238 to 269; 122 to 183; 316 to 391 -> -3.3 kPa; 46.8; 38.8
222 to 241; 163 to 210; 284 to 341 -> -3.0 kPa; 47.2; 34.1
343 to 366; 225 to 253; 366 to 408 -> 1.3 kPa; 48.2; 44.3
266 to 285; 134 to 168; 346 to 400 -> -0.7 kPa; 47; 43.4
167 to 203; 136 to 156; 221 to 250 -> 0.9 kPa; 47.4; 48.8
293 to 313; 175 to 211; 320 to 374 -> 3.0 kPa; 47.9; 38.8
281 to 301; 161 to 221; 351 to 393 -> 0.1 kPa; 47.6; 43.1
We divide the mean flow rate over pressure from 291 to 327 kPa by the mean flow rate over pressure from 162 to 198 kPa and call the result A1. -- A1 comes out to 0.66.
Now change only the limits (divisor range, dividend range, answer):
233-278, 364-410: 0.93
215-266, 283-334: 0.69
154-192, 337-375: 0.91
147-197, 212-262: 1.04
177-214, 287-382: 0.78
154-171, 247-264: 1.04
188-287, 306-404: 0.79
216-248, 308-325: 0.46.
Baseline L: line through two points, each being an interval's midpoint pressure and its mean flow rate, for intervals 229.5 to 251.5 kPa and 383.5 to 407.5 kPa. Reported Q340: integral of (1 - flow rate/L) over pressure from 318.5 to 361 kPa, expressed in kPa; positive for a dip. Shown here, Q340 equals 8.4 kPa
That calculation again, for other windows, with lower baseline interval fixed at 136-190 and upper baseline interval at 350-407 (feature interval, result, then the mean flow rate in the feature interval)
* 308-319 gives 5.6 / 21.8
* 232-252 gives -0.9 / 47.7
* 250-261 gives -0.3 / 46.7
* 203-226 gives -1.8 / 49.6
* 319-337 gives 5.5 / 30.9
